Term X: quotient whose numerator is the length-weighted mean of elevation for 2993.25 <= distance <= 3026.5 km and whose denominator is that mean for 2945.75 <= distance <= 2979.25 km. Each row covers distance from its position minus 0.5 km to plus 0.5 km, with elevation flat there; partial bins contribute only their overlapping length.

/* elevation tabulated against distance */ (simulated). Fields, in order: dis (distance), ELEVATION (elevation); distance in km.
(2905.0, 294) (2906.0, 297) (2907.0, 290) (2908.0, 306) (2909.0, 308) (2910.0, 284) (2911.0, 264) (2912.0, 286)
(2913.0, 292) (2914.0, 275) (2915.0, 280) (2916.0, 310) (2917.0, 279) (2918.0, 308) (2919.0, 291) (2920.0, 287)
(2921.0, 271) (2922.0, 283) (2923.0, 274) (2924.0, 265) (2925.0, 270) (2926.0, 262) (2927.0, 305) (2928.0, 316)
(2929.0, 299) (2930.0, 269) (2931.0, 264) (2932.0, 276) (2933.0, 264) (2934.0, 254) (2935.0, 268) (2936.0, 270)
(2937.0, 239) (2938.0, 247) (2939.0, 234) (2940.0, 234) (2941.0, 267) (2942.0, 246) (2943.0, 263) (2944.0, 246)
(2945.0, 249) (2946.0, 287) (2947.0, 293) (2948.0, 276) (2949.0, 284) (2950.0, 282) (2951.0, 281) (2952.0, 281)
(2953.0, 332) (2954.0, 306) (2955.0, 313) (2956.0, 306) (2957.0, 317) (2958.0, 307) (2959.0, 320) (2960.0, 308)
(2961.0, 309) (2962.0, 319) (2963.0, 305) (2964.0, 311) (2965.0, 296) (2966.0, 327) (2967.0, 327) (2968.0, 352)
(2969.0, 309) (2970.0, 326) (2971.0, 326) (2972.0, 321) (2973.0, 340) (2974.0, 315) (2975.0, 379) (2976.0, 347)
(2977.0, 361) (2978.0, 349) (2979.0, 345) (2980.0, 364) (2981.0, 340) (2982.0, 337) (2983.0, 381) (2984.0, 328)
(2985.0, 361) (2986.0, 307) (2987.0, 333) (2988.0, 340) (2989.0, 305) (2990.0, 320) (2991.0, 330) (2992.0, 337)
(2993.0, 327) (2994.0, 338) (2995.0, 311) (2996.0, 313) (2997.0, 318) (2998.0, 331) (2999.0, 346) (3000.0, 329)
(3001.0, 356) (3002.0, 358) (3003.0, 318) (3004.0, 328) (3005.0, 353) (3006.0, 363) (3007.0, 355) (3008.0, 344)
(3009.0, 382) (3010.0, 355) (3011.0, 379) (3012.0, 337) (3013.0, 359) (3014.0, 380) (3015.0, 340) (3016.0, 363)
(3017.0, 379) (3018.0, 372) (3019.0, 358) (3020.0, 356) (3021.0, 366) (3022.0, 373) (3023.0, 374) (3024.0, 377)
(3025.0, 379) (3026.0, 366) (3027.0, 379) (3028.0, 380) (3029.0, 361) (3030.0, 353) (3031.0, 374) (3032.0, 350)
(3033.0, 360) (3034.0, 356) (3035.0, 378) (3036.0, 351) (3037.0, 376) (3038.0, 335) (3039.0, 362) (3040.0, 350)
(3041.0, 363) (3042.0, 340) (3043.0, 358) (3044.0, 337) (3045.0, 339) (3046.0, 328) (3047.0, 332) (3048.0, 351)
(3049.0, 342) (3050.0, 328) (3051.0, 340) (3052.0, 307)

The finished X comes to 1.12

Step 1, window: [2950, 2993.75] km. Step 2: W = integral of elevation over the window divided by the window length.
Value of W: 326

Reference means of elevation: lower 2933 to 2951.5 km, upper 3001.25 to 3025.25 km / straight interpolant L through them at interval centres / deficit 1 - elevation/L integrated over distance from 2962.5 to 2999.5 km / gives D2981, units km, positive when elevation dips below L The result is -2.05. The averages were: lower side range 262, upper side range 360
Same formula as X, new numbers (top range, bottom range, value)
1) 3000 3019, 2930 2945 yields 1.39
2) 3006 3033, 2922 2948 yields 1.37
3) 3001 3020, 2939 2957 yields 1.28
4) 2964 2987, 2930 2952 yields 1.28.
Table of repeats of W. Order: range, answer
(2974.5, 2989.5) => 345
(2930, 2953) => 265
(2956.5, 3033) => 343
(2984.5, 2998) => 326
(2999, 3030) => 360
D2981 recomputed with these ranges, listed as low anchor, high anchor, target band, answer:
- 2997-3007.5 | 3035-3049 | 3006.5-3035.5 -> -1.64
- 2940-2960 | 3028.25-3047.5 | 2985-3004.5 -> -0.56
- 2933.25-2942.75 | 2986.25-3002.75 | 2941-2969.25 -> -2.23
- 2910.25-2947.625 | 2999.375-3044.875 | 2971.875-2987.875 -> -1.25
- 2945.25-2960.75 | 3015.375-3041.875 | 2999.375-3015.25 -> -0.29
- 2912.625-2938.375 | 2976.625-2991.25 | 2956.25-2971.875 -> 0.08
